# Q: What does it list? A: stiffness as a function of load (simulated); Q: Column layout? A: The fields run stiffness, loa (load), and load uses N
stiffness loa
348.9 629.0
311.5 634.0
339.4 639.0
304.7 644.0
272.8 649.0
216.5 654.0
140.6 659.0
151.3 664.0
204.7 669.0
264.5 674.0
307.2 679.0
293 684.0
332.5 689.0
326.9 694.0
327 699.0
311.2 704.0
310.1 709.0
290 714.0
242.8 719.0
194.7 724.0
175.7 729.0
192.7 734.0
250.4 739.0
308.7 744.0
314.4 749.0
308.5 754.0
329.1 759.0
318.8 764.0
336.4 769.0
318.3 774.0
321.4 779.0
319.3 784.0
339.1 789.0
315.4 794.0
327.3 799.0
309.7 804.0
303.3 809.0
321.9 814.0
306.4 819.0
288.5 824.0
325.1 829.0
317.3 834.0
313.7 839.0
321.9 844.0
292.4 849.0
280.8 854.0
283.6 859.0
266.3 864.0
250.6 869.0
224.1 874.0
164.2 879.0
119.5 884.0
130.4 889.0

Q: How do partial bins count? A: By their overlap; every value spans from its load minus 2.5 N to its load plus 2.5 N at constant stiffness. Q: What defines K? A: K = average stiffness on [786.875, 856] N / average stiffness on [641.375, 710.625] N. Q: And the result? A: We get 1.16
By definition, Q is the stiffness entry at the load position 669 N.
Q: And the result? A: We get 204.7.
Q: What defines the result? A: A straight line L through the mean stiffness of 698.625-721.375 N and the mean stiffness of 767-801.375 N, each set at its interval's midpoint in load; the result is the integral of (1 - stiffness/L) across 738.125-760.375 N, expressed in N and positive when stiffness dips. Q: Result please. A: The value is 0.4 N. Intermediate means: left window 294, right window 325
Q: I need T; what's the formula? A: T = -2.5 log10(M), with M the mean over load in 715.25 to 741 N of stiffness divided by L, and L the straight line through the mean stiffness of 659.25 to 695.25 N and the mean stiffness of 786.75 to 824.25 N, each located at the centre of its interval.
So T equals 0.29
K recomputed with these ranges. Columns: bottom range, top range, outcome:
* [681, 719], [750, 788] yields 1.04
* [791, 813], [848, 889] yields 0.72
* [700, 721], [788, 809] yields 1.09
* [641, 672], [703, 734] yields 1.13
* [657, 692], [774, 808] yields 1.31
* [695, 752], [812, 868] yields 1.12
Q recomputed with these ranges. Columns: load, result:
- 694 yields 326.9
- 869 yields 250.6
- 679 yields 307.2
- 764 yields 318.8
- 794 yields 315.4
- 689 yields 332.5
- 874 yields 224.1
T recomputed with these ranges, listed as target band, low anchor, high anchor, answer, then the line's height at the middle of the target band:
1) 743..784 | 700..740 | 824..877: -0.219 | 261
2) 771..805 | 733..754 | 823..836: -0.095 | 295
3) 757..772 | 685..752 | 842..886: -0.226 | 266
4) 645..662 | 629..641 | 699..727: 0.415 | 316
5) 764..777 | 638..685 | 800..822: -0.114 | 293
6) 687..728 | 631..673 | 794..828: -0.079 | 268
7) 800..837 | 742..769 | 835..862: -0.021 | 305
